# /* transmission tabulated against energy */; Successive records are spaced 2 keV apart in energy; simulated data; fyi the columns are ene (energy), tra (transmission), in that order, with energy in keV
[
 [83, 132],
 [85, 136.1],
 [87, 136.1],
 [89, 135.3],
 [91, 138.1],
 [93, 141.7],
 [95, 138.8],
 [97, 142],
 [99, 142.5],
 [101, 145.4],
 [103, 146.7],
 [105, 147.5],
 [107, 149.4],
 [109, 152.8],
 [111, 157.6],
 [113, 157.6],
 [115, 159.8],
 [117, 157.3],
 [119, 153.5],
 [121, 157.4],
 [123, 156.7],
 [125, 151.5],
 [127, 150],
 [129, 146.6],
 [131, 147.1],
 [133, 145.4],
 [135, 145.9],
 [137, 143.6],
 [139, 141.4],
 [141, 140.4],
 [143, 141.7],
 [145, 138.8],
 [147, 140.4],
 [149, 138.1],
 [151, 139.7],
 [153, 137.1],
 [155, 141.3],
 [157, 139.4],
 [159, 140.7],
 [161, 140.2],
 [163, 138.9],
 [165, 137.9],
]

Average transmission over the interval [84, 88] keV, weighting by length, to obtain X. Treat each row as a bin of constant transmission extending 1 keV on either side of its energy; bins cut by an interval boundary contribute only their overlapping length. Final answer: 136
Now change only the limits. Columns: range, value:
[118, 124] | 156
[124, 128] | 151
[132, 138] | 145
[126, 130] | 148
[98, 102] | 144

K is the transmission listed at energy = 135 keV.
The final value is 145.9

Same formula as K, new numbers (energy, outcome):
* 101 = 145.4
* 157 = 139.4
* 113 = 157.6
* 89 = 135.3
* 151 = 139.7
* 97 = 142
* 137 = 143.6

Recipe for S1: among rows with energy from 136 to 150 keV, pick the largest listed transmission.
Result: 143.6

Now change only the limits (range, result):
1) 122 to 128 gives 156.7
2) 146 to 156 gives 141.3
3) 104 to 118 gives 159.8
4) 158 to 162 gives 140.7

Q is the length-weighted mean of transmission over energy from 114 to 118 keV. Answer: 159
